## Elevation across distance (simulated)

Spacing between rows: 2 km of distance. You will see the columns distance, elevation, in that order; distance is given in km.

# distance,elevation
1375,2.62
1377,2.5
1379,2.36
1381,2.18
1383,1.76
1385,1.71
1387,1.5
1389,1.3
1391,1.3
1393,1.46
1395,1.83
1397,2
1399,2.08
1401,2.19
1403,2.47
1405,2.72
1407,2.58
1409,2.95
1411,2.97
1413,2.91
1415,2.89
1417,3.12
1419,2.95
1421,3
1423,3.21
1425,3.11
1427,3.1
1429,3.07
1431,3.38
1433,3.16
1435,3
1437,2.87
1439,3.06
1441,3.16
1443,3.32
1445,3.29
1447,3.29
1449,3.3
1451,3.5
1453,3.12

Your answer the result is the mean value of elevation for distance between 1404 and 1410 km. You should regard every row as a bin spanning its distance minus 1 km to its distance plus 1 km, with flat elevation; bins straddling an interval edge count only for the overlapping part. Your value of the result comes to 2.75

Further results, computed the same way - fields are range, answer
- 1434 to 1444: 3.08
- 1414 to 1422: 2.99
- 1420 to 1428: 3.1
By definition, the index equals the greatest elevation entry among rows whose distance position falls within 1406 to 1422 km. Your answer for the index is 3.12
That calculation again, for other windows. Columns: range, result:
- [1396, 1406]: 2.72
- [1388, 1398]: 2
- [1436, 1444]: 3.32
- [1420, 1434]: 3.38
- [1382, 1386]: 1.76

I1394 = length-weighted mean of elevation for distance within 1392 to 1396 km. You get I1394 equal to 1.65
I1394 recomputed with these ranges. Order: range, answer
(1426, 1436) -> 3.14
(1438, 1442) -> 3.11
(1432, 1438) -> 3.01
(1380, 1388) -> 1.79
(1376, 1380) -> 2.43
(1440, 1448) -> 3.26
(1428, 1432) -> 3.22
